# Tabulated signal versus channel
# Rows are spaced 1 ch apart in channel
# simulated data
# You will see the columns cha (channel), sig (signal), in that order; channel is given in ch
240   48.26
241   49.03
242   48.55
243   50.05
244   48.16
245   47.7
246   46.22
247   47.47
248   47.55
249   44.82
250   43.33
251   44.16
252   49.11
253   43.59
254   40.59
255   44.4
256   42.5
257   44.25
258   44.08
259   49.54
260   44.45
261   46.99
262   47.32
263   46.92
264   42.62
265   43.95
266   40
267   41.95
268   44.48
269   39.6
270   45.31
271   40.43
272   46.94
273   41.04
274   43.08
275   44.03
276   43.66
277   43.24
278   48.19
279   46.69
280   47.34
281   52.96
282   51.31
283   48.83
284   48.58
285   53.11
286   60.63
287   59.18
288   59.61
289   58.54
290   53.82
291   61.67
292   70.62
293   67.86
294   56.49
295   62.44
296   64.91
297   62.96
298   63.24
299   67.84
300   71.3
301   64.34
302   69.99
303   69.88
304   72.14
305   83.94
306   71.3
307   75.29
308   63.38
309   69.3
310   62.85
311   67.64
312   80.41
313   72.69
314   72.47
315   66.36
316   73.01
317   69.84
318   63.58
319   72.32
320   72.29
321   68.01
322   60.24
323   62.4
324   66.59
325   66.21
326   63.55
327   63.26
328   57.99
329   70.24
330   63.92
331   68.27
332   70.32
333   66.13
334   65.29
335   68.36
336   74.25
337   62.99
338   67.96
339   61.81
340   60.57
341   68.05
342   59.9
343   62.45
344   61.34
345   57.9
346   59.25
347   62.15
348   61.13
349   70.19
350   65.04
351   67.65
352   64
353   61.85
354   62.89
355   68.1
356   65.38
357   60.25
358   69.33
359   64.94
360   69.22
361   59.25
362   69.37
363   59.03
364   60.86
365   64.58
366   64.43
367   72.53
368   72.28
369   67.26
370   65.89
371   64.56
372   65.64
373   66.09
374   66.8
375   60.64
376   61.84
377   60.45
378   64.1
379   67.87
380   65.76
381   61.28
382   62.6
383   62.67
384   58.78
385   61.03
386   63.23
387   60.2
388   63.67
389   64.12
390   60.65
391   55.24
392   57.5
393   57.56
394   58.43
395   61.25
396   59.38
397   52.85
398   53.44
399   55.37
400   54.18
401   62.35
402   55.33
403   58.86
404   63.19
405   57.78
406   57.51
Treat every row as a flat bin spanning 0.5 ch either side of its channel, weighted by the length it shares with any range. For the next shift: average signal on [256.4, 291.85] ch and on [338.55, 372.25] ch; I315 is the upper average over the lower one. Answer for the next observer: 1.34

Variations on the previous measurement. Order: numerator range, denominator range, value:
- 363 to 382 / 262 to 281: 1.47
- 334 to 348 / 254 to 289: 1.36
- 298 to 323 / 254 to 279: 1.58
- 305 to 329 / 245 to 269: 1.53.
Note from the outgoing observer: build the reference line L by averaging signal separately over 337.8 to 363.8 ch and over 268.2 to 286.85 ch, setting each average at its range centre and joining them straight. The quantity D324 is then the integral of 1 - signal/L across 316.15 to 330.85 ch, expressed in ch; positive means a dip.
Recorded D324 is -2.17 ch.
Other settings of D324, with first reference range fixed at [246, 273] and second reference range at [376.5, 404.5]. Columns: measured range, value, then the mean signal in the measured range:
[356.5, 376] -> -2.8 ch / 65.3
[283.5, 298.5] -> -3.7 ch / 60.2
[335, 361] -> -4.4 ch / 64.3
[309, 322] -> -4.7 ch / 69.7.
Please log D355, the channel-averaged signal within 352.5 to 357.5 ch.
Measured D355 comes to 63.7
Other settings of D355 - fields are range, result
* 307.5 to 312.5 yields 68.7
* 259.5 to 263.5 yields 46.4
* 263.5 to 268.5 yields 42.6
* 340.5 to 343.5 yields 63.5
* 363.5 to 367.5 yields 65.6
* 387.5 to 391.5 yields 60.9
